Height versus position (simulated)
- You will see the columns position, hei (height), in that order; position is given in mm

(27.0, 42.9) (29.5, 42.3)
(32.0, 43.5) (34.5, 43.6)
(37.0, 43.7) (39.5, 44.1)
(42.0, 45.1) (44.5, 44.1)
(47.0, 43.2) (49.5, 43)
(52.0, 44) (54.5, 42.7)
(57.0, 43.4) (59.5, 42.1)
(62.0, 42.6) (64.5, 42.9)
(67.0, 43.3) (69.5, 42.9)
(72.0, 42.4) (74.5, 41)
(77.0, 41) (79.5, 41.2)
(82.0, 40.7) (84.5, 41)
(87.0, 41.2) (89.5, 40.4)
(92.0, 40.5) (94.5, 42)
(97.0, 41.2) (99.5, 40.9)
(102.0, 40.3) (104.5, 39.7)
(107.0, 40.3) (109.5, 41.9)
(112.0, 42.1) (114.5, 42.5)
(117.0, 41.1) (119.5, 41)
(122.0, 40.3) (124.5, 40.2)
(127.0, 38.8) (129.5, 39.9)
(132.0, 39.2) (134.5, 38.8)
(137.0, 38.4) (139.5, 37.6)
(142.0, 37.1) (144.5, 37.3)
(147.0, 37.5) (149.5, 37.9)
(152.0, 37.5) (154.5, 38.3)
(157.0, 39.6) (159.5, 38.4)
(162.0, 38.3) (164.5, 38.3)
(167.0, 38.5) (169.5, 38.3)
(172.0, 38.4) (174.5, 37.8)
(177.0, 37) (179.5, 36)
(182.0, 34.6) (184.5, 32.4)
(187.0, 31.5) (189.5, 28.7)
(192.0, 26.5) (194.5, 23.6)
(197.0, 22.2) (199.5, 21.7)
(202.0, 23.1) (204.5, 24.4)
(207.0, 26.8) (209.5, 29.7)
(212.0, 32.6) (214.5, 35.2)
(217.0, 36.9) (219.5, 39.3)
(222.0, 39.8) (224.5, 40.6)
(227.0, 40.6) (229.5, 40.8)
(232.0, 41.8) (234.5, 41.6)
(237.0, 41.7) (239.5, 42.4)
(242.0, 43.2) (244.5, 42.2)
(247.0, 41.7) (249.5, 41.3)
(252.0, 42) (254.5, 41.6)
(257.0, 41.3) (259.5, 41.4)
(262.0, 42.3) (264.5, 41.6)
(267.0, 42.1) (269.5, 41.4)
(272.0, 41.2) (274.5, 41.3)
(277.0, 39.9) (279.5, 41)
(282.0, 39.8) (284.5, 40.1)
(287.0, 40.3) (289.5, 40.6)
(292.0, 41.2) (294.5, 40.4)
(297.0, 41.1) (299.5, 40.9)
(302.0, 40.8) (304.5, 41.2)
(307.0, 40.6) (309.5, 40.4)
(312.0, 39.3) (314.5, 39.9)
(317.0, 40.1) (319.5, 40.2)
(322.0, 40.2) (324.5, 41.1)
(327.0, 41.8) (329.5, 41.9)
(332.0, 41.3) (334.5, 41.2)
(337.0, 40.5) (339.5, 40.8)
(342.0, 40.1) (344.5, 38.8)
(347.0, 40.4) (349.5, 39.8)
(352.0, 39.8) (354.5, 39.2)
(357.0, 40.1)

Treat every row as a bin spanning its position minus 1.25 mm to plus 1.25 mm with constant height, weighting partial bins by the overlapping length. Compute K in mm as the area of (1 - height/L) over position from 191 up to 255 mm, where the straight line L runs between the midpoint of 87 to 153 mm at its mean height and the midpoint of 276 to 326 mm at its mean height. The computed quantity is 7.5 mm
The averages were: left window 39.8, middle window 35.5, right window 40.5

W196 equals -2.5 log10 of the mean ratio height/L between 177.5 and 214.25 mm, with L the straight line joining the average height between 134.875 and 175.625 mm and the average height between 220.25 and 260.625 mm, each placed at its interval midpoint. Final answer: 0.36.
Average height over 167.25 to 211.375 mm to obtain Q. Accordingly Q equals 30.4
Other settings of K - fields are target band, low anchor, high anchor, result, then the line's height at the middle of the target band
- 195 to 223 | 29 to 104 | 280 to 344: 7.7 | 41.3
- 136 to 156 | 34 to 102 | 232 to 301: 2.0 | 41.9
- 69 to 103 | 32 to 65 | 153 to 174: 0.5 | 41.8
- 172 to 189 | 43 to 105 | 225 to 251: 2.8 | 41.8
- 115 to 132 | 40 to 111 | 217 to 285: 0.6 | 41.8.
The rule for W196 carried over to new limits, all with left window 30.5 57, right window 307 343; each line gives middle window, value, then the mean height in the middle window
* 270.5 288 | 0.02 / 40.5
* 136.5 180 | 0.12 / 37.9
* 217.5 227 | 0.05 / 39.8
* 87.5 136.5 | 0.06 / 40.6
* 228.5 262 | -0.01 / 41.8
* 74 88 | 0.06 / 41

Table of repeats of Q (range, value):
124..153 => 38.3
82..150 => 40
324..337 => 41.4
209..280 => 40.4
